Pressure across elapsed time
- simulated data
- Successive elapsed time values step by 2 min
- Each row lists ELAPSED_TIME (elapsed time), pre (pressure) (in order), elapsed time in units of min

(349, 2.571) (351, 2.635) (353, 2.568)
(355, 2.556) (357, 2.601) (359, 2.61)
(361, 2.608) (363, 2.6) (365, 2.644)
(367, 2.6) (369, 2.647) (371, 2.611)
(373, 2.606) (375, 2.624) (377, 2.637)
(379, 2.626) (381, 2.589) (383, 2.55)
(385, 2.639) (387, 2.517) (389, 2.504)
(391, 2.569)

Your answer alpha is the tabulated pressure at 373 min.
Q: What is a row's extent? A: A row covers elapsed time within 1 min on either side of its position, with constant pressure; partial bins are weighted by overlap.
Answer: 2.606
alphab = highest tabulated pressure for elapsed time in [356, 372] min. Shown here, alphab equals 2.647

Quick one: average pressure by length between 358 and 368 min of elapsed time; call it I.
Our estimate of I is 2.61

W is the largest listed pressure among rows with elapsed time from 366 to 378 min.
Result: 2.647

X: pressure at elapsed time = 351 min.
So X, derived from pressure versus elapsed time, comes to 2.635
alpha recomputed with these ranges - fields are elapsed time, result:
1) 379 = 2.626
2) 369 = 2.647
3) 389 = 2.504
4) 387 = 2.517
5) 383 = 2.55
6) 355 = 2.556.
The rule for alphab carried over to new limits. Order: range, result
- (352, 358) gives 2.601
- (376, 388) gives 2.639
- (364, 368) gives 2.644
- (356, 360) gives 2.61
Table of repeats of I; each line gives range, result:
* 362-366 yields 2.62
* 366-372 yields 2.62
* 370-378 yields 2.62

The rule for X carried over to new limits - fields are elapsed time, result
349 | 2.571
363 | 2.6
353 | 2.568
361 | 2.608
